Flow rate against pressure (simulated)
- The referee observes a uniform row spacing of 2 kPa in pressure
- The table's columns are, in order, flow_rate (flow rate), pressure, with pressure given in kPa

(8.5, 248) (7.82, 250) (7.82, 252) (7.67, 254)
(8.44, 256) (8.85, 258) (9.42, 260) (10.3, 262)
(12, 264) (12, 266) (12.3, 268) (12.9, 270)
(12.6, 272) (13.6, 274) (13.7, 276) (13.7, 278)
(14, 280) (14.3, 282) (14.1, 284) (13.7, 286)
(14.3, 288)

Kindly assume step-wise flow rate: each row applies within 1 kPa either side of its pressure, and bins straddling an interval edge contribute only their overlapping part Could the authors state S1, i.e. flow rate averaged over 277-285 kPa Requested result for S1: 14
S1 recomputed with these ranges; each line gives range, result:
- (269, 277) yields 13.2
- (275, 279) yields 13.7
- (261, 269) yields 11.6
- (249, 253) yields 7.82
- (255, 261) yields 8.9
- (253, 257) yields 8.05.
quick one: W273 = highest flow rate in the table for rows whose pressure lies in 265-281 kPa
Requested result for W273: 14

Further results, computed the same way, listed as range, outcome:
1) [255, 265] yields 12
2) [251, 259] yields 8.85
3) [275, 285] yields 14.3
